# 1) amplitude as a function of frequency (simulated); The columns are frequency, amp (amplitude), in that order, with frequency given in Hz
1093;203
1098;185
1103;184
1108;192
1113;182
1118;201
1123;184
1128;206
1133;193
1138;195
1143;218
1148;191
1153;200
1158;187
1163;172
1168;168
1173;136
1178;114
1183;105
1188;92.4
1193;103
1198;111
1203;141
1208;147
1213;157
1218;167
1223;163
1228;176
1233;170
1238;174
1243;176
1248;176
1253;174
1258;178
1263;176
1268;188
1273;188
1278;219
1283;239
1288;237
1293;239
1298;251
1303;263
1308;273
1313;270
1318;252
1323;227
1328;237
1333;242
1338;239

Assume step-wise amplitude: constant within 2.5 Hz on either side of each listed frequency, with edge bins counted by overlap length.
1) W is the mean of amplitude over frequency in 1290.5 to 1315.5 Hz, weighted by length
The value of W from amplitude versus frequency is 259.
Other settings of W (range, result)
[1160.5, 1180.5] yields 148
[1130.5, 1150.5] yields 199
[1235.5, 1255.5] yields 175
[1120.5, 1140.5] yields 194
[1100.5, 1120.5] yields 190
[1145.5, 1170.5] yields 184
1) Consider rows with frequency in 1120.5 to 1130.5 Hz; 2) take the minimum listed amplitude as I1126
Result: 184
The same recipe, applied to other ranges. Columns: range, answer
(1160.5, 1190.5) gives 92.4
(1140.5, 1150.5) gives 191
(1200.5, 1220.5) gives 141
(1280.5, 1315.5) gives 237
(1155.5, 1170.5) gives 168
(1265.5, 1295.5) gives 188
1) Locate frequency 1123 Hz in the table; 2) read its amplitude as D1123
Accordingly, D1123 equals 184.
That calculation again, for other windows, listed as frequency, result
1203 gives 141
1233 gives 170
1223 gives 163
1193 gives 103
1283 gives 239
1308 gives 273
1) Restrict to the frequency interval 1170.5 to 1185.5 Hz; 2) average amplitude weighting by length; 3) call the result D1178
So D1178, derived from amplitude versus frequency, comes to 118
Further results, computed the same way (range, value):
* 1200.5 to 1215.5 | 148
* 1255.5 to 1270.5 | 181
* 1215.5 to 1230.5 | 169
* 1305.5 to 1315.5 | 272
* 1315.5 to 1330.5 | 239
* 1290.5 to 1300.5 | 245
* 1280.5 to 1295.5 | 238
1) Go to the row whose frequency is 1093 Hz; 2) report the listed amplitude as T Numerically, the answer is 203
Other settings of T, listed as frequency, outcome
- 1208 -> 147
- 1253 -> 174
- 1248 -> 176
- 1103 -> 184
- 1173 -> 136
